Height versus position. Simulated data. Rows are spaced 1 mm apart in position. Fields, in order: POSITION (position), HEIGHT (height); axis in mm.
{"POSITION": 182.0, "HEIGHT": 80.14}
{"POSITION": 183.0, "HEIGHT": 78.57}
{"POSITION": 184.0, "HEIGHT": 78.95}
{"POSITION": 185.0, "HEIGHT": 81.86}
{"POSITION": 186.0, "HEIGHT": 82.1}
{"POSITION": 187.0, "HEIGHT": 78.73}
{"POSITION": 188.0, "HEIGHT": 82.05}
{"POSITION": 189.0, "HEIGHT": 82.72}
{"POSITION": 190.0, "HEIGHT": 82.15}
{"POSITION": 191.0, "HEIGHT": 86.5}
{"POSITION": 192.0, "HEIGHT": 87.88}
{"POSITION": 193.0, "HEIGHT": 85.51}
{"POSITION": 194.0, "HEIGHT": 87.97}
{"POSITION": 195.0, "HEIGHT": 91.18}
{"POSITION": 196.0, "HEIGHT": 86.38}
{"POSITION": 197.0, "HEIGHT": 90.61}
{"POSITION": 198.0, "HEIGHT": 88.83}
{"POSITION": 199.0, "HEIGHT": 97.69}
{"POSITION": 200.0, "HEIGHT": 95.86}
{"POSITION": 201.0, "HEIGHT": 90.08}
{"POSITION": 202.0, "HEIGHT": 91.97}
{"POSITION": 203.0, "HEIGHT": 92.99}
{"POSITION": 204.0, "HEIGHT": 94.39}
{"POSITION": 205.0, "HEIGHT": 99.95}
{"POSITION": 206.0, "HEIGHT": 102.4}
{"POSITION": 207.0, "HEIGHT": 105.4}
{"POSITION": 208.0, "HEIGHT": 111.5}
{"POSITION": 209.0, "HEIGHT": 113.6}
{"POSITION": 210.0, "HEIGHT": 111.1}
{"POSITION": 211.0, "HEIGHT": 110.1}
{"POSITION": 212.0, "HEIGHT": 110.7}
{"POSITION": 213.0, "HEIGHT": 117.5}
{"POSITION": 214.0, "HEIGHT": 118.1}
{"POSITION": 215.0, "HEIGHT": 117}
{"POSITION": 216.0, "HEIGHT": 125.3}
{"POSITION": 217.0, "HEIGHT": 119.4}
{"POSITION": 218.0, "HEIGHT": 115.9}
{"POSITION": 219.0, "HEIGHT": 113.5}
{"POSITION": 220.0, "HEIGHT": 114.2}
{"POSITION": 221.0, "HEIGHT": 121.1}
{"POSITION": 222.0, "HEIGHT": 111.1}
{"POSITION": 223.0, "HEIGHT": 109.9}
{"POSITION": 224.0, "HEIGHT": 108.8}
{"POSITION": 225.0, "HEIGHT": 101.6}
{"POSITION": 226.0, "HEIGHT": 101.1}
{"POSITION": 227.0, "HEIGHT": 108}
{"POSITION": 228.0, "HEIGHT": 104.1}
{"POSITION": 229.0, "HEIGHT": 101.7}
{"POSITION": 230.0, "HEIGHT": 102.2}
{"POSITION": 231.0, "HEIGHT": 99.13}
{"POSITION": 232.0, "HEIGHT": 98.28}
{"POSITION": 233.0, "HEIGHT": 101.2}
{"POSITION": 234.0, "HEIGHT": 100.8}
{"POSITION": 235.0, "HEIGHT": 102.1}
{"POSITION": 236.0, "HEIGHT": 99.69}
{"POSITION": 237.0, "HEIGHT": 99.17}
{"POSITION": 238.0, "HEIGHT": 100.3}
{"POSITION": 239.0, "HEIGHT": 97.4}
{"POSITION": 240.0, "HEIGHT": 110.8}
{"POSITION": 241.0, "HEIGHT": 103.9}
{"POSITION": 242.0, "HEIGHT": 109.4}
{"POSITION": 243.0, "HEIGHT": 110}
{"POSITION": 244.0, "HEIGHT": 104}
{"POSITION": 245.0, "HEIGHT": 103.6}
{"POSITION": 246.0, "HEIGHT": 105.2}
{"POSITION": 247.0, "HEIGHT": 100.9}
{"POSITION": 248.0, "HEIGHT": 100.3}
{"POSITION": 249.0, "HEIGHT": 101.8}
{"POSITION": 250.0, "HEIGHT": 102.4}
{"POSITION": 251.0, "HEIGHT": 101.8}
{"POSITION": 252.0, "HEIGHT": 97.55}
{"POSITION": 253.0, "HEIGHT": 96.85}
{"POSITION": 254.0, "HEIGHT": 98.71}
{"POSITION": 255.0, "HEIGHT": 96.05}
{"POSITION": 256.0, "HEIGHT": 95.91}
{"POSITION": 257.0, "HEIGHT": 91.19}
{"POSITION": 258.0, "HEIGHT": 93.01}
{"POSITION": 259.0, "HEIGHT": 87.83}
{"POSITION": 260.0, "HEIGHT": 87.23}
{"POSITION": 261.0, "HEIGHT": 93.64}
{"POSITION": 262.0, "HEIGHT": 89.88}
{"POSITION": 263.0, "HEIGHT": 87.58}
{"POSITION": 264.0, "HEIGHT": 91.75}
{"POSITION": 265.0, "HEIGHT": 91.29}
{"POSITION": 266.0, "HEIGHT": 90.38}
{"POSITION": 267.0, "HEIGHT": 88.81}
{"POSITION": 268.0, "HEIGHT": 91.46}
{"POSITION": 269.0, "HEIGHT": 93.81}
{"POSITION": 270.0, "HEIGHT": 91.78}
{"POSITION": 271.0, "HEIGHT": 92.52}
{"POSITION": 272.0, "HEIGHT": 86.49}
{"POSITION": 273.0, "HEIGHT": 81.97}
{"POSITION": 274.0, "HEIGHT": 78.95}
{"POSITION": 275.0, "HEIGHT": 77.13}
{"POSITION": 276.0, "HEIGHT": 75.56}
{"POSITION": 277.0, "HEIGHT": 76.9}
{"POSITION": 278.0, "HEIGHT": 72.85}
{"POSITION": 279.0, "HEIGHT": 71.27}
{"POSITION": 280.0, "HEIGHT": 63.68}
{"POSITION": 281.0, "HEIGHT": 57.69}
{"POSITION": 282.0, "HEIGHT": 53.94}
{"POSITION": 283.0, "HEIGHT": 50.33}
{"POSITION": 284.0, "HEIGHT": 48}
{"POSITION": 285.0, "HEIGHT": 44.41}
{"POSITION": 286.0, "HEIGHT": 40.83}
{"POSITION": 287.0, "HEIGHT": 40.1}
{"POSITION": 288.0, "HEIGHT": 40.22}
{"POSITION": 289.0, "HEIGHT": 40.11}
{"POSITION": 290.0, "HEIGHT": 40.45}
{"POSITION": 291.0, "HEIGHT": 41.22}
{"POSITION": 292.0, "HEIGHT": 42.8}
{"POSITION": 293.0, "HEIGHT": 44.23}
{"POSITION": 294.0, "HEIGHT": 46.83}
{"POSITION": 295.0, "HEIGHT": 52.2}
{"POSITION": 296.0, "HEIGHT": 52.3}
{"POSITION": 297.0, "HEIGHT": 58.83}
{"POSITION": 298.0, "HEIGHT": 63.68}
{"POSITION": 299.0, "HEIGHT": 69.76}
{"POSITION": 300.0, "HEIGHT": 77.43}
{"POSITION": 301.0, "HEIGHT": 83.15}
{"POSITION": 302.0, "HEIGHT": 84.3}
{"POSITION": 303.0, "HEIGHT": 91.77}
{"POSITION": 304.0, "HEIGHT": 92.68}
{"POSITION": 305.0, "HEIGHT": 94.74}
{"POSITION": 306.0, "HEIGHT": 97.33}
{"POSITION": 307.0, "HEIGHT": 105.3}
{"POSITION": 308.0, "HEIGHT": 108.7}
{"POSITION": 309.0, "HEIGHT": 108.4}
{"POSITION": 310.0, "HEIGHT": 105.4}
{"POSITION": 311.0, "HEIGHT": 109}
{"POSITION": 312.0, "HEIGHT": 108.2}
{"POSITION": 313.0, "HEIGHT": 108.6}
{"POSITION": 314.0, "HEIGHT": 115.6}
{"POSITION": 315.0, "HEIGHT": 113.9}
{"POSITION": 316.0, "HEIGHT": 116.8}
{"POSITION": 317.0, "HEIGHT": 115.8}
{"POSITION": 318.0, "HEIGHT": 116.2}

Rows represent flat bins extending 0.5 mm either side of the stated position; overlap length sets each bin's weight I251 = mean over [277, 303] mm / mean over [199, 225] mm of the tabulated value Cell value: 0.5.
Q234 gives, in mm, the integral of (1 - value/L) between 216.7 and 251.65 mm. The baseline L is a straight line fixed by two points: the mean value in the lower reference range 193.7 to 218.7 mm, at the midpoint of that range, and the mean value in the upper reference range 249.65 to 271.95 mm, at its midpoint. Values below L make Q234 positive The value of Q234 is -2.5 mm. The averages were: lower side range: 104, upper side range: 93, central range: 105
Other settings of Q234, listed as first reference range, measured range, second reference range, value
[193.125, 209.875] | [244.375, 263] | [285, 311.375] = -3.3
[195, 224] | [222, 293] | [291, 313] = 5.5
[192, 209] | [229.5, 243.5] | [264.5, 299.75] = -3.6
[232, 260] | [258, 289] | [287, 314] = 5.0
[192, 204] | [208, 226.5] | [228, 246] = -3.2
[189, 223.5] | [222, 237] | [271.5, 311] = -1.5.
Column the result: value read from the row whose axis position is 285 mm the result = 44.41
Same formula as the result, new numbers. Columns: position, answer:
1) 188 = 82.05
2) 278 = 72.85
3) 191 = 86.5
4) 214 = 118.1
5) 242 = 109.4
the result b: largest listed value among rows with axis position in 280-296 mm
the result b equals 63.68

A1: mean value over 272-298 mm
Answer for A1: 56.5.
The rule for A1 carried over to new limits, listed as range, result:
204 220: 112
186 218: 98.6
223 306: 83.9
